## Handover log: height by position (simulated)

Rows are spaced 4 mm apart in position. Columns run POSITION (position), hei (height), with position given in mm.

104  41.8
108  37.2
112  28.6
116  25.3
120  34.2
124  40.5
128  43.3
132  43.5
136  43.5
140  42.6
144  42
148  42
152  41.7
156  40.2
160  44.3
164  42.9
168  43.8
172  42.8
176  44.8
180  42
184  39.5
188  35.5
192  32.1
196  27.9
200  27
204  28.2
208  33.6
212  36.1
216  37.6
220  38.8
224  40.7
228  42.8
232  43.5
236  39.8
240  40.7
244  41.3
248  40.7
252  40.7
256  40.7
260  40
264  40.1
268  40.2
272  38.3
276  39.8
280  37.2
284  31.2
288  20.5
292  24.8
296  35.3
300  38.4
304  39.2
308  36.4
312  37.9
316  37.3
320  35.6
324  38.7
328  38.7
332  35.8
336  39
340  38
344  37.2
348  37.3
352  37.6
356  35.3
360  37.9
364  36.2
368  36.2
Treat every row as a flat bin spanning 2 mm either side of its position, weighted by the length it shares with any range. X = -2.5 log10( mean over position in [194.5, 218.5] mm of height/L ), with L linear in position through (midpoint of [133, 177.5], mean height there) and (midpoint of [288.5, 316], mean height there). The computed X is 0.24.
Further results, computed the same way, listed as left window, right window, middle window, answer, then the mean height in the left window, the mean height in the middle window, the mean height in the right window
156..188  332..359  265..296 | 0.17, 42.2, 33.5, 37.3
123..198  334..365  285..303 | 0.25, 40.8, 30.4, 37.3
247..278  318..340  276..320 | 0.14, 40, 34.2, 37.6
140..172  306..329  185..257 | 0.09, 42.5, 37.1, 37.4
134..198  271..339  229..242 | -0.09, 40.5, 41.4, 35.5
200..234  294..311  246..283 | -0.07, 37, 39.5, 37.4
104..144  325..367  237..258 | -0.09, 38.1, 40.8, 37.3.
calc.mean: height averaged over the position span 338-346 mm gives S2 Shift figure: 37.6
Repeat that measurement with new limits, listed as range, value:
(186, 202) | 30.6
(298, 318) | 37.8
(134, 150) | 42.5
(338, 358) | 37.1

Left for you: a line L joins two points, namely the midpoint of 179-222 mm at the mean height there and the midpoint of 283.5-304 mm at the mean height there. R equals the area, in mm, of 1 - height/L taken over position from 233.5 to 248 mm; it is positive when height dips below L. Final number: -3.5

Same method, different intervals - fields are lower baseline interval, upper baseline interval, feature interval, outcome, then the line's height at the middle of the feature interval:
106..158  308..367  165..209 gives 2.4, 38.4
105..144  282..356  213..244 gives -3.2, 36.6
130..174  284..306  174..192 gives 0.3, 40.3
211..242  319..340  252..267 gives -0.4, 39.3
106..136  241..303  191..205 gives 3.1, 36.7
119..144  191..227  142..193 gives -4.3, 38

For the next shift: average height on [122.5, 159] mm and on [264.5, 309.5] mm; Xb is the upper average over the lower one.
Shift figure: 0.82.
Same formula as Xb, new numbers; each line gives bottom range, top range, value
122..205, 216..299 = 0.95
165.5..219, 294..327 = 1.03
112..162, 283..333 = 0.87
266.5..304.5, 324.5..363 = 1.09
